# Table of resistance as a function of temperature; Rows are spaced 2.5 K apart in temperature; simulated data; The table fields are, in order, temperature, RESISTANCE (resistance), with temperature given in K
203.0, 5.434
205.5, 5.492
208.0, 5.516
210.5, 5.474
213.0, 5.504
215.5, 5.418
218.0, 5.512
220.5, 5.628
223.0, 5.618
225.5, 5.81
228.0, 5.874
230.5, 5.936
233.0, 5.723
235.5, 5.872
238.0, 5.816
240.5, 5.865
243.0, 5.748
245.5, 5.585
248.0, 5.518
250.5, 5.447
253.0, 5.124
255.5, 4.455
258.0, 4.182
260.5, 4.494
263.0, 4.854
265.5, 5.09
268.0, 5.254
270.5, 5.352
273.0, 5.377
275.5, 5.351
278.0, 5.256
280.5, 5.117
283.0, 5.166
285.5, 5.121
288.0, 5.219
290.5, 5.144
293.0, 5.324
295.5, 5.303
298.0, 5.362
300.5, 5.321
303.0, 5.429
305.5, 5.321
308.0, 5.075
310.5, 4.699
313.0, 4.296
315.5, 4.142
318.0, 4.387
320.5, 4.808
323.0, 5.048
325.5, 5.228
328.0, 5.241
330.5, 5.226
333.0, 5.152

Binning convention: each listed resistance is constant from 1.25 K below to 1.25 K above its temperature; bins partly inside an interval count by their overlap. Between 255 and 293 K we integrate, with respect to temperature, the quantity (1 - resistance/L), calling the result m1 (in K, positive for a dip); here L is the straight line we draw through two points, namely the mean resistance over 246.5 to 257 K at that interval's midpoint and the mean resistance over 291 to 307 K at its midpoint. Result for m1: 1.3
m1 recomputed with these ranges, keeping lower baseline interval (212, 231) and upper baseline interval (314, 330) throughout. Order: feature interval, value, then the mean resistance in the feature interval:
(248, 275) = 1.6 K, 5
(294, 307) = -0.9 K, 5.34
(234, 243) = -0.5 K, 5.83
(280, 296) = -0.3 K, 5.2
